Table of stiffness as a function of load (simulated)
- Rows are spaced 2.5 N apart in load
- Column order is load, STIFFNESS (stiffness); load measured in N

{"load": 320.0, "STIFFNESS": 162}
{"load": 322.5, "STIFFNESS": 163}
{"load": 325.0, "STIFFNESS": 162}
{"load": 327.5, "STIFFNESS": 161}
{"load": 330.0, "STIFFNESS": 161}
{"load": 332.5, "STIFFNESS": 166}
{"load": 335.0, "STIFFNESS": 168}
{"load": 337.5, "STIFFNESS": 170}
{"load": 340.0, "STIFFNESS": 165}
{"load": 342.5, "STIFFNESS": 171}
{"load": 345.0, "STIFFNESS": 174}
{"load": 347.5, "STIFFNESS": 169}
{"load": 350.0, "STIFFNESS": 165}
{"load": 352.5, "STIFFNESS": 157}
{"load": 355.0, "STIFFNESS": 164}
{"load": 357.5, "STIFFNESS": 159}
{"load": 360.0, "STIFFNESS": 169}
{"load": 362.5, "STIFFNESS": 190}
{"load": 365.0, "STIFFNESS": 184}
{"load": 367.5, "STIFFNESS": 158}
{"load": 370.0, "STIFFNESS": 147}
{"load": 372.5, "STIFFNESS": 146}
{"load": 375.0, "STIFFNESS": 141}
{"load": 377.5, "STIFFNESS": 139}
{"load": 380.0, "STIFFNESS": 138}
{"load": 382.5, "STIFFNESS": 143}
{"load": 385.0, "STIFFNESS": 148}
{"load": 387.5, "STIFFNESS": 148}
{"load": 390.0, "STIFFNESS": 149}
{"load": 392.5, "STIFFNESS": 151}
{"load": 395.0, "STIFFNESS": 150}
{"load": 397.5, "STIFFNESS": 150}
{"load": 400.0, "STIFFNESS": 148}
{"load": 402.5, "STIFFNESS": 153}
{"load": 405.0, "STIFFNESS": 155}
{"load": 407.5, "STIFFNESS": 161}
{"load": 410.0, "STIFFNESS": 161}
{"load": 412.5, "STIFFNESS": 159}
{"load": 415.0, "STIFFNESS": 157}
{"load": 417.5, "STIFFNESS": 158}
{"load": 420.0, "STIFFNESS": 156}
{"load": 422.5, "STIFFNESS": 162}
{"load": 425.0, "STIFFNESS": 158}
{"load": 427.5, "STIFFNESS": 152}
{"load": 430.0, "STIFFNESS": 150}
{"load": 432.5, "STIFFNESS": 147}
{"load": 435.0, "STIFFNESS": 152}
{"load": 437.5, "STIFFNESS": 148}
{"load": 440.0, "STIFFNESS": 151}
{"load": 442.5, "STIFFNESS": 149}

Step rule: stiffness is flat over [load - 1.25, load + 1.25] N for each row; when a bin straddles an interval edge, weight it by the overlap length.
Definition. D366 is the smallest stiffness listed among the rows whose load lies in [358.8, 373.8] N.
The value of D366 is 146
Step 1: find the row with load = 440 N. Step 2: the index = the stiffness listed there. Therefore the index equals 151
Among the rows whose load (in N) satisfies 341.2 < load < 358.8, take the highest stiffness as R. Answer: 174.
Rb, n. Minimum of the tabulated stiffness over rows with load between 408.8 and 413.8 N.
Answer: 159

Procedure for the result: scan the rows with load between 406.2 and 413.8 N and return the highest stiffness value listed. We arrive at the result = 161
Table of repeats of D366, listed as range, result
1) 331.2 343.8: 165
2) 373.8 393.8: 138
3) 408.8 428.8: 152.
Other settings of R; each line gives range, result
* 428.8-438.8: 152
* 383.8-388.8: 148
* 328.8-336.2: 168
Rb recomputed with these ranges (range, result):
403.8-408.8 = 155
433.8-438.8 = 148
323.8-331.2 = 161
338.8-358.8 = 157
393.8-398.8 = 150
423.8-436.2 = 147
